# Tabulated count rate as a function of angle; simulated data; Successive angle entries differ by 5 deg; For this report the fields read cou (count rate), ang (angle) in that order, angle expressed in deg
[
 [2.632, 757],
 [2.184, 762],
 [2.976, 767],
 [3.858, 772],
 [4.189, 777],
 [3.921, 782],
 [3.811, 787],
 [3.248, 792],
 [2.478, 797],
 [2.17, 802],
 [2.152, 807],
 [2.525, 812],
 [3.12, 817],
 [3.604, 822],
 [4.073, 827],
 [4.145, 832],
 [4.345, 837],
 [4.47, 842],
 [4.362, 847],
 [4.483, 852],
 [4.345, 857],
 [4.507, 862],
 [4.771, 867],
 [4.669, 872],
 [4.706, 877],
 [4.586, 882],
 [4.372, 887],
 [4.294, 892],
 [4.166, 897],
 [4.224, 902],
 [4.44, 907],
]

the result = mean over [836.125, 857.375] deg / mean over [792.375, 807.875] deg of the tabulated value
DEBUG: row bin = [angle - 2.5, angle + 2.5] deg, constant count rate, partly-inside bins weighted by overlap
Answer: 1.8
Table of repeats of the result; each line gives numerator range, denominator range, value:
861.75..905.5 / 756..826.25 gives 1.45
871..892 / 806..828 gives 1.47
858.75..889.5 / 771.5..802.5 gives 1.34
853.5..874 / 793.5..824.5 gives 1.70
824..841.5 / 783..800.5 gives 1.32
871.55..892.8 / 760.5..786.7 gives 1.29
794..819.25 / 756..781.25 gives 0.77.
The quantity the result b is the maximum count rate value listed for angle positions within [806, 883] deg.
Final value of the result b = 4.771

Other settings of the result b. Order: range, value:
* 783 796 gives 3.811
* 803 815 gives 2.525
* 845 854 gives 4.483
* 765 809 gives 4.189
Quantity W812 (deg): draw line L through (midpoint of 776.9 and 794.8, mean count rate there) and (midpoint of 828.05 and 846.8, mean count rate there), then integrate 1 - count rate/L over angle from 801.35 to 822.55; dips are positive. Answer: 7.1 deg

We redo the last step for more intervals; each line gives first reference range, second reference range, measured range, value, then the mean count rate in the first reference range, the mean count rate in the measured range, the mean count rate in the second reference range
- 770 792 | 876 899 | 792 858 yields 9.3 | 3.87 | 3.53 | 4.41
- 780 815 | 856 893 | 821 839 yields -2.4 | 2.89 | 4.07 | 4.55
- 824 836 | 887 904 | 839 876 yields -3.1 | 4.12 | 4.52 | 4.25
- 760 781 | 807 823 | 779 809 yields 1.3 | 3.37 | 3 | 2.89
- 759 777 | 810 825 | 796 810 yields 4.0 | 3.16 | 2.25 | 3.13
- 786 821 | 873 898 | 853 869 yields -2.3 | 2.78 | 4.53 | 4.45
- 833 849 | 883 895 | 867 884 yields -1.2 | 4.37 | 4.67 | 4.36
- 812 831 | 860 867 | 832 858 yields -1.7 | 3.5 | 4.38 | 4.6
